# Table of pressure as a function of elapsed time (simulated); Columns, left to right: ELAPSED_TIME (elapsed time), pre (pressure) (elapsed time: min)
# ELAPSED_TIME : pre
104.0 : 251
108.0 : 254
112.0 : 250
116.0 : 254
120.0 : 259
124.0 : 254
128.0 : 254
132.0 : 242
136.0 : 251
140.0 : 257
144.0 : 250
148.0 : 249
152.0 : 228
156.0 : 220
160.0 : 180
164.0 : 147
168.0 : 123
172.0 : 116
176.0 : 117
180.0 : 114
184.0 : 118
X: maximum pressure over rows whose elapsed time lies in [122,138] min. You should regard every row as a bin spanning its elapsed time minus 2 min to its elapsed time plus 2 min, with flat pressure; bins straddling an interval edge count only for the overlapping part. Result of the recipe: 254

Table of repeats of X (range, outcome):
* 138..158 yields 257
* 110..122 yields 259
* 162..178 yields 147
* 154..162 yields 220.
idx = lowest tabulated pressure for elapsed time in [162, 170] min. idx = 123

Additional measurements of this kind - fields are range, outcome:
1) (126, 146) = 242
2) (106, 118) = 250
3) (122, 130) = 254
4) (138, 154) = 228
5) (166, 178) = 116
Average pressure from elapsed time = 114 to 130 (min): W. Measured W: 255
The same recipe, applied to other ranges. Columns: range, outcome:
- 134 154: 247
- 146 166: 205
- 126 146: 251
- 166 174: 120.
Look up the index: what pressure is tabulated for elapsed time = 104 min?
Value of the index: 251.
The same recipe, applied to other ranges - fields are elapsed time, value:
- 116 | 254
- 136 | 251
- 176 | 117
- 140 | 257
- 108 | 254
